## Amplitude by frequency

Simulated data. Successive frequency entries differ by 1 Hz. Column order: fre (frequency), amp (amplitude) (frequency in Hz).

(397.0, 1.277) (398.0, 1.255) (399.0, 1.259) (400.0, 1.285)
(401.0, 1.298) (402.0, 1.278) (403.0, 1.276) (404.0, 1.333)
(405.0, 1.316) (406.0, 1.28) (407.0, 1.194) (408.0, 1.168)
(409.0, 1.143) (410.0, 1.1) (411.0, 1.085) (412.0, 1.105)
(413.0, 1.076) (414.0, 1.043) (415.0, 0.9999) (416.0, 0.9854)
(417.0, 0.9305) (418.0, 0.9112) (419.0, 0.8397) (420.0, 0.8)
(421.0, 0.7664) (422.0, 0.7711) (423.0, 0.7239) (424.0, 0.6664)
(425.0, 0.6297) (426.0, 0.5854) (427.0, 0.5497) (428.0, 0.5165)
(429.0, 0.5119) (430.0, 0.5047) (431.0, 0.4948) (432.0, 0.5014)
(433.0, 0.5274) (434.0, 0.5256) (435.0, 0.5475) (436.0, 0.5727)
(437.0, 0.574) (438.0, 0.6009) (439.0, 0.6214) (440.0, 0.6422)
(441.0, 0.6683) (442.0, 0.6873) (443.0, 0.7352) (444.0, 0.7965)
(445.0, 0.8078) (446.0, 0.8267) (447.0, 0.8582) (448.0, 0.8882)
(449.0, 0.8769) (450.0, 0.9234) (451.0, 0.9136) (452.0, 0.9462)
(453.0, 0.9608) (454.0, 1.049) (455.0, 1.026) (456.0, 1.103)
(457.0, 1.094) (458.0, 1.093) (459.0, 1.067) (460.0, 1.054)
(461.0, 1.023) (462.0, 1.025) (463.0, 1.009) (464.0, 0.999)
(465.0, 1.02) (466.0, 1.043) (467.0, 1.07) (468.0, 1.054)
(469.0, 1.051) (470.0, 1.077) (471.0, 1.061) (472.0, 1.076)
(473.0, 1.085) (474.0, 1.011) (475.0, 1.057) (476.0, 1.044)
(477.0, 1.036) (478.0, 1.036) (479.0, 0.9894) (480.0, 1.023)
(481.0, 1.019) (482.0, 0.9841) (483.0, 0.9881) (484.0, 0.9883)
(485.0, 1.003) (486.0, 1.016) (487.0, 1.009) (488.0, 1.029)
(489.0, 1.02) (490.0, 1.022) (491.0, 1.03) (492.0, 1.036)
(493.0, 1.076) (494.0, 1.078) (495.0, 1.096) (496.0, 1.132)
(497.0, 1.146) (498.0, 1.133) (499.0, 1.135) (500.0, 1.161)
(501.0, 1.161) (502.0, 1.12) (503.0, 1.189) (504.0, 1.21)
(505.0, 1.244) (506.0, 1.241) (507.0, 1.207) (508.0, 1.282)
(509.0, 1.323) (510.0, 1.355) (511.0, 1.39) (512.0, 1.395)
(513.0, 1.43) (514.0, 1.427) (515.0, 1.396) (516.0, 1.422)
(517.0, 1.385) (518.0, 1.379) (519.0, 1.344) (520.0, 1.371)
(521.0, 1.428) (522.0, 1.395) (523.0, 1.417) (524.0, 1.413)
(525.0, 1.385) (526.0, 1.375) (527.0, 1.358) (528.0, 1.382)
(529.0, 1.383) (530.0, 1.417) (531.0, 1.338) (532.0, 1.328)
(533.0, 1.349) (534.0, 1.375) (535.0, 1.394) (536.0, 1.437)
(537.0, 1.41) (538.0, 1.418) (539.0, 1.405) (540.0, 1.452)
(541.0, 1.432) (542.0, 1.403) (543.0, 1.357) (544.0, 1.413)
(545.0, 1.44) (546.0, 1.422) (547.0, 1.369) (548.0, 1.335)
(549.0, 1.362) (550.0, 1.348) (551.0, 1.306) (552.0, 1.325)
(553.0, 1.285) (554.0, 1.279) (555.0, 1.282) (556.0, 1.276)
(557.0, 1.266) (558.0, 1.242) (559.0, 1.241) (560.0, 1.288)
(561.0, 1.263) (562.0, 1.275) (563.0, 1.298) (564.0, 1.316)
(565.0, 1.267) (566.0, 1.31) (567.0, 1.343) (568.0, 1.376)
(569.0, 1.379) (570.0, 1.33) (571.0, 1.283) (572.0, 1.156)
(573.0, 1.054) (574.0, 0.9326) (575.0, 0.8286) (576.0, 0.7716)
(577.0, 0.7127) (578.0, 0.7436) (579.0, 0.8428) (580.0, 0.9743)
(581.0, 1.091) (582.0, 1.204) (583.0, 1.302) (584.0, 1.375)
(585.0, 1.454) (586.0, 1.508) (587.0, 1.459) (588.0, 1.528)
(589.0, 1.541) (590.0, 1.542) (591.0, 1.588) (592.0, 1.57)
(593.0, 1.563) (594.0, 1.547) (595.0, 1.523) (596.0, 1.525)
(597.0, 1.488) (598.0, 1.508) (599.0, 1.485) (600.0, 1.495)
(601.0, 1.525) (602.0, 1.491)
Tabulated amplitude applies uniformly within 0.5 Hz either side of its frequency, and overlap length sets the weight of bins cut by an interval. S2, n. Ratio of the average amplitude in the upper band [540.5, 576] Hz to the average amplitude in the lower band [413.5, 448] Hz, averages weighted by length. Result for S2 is 1.83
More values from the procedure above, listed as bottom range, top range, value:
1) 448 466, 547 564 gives 1.28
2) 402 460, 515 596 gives 1.54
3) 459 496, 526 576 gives 1.27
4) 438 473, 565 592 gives 1.30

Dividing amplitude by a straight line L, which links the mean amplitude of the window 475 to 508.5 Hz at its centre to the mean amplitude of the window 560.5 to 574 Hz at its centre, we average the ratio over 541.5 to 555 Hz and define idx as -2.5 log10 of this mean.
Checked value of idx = -0.112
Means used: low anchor 1.09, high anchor 1.27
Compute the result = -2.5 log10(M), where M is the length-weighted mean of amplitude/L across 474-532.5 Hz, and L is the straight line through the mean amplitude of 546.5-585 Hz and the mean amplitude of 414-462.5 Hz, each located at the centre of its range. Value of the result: -0.201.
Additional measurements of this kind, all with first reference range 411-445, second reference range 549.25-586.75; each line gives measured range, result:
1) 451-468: -0.24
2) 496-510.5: -0.22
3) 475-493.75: -0.12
